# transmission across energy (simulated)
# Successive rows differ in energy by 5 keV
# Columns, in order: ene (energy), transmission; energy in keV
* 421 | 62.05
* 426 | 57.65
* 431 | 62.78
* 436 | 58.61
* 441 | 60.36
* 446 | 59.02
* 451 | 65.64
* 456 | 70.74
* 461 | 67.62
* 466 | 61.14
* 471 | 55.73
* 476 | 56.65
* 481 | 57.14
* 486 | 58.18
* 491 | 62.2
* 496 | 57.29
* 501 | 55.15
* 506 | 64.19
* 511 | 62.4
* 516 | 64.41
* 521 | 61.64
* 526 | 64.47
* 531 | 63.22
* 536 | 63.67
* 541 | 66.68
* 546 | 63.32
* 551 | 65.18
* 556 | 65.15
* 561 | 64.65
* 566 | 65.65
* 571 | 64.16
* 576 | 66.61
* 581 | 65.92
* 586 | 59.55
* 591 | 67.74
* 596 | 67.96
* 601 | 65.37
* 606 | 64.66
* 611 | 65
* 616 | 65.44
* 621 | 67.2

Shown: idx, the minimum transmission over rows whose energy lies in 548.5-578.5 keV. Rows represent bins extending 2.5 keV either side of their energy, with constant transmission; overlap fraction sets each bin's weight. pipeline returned 64.16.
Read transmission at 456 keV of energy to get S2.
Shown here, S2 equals 70.74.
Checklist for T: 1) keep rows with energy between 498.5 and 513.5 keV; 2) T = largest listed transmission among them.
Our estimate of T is 64.19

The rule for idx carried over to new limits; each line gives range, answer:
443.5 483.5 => 55.73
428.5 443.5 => 58.61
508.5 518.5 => 62.4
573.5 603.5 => 59.55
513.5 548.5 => 61.64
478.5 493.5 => 57.14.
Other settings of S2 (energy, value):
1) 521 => 61.64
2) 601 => 65.37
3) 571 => 64.16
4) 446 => 59.02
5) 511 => 62.4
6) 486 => 58.18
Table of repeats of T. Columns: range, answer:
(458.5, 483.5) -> 67.62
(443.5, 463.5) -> 70.74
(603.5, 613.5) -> 65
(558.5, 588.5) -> 66.61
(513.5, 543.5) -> 66.68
